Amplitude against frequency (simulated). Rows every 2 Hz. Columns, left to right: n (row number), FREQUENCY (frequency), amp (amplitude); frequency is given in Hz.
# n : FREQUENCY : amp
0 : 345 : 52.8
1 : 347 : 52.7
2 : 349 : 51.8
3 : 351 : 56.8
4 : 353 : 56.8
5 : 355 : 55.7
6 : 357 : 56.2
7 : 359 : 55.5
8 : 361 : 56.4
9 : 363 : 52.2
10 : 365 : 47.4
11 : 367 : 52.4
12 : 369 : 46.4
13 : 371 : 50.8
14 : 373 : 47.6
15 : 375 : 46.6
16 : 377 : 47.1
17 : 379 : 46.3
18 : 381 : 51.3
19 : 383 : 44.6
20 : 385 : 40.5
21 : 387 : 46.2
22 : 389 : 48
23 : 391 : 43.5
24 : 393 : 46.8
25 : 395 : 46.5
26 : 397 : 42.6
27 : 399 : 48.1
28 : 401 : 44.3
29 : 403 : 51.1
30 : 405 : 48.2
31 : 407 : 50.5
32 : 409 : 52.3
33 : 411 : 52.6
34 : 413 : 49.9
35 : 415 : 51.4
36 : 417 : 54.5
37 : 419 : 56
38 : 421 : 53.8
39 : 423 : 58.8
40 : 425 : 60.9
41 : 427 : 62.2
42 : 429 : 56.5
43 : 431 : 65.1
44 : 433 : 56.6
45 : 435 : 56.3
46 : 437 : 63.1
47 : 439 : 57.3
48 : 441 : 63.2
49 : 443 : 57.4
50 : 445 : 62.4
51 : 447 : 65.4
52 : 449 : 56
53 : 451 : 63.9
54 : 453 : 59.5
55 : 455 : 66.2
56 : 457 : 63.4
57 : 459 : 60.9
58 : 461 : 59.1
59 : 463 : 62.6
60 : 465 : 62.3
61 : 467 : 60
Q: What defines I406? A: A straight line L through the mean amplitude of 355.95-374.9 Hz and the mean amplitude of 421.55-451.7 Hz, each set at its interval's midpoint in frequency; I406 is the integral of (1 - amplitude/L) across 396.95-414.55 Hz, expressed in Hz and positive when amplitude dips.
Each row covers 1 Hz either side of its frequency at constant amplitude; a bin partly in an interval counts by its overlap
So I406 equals 2.2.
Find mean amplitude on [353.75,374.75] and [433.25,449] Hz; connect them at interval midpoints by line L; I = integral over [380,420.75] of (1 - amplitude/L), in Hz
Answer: 5.35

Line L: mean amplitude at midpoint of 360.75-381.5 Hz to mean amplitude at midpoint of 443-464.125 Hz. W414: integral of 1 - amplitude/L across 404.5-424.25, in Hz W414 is 1.0 Hz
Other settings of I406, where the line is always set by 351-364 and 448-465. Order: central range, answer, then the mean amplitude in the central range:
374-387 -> 2.48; 46.1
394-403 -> 1.86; 46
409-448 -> 1.26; 57.9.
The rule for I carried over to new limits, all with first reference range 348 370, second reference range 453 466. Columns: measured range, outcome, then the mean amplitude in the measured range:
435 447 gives 0.0 Hz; 60.7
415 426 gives 0.5 Hz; 56.3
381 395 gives 2.6 Hz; 45.5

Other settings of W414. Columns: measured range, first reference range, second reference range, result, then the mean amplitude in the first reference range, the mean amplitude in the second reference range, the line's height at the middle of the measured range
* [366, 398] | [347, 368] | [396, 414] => 2.9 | 54.1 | 48.8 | 51.4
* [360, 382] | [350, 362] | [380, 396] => 0.8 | 56.2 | 45.9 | 51.4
